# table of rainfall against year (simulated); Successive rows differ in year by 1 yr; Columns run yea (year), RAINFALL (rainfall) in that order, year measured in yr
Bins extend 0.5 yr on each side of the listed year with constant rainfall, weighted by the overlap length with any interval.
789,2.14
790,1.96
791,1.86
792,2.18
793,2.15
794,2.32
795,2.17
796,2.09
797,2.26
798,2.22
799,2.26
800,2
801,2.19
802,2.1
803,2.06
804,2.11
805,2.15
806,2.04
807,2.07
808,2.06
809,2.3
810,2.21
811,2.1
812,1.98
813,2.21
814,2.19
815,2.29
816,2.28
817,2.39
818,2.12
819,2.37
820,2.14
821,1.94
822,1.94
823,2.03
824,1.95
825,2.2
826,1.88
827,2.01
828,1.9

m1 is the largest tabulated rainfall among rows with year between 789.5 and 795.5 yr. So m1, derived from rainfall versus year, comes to 2.32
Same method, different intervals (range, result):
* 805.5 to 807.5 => 2.07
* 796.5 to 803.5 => 2.26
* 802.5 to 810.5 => 2.3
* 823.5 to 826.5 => 2.2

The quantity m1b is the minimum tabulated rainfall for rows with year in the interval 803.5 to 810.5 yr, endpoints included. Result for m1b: 2.04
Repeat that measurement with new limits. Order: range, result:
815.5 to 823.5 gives 1.94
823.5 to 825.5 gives 1.95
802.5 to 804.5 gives 2.06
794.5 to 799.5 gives 2.09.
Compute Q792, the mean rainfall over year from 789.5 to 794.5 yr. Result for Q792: 2.09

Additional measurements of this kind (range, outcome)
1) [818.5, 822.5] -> 2.1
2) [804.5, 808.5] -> 2.08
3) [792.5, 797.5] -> 2.2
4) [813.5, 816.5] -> 2.25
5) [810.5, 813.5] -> 2.1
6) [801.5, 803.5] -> 2.08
